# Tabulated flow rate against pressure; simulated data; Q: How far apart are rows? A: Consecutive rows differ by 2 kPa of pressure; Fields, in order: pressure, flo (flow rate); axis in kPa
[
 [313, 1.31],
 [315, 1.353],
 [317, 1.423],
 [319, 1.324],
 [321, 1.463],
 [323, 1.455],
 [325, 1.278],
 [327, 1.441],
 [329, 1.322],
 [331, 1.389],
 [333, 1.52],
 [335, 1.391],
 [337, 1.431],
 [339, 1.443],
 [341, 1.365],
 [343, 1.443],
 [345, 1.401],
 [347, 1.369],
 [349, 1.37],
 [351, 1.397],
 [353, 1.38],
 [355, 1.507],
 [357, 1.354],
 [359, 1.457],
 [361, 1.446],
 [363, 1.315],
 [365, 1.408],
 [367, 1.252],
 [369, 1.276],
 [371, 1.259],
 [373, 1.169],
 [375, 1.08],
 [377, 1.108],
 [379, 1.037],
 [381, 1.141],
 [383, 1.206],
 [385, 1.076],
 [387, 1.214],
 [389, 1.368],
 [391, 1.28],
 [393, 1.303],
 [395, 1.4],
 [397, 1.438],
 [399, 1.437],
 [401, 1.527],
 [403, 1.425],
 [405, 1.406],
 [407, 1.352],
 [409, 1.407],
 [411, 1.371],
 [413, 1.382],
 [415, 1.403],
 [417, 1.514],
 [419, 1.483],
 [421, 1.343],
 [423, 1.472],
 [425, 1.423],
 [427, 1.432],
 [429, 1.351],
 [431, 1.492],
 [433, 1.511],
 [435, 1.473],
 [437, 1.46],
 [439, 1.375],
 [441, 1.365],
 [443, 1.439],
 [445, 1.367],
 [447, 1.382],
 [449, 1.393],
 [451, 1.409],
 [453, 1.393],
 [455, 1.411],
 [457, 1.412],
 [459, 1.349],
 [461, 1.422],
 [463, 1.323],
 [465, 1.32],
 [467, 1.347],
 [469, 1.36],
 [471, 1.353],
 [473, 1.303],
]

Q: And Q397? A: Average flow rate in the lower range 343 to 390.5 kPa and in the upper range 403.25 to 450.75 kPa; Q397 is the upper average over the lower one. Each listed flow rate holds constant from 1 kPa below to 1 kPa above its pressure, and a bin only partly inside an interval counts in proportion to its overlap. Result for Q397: 1.1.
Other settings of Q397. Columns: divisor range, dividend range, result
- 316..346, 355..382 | 0.90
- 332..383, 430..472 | 1.05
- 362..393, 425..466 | 1.16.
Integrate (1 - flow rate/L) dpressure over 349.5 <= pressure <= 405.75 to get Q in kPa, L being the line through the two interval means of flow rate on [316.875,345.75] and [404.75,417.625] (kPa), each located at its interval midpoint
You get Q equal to 3.8 kPa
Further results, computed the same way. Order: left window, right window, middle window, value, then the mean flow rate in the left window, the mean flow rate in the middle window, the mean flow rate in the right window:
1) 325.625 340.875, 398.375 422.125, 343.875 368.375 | 0.5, 1.41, 1.39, 1.42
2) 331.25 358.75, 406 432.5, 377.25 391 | 2.3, 1.41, 1.18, 1.42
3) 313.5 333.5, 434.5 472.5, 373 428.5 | 2.2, 1.39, 1.33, 1.38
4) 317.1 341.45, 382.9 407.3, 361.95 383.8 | 2.6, 1.4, 1.21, 1.35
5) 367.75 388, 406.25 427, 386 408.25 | -1.6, 1.16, 1.38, 1.42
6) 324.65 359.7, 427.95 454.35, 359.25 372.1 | 0.7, 1.41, 1.33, 1.42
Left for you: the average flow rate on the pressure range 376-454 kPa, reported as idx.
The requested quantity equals 1.37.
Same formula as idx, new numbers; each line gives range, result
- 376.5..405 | 1.29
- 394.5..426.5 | 1.42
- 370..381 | 1.13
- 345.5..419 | 1.33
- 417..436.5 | 1.45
